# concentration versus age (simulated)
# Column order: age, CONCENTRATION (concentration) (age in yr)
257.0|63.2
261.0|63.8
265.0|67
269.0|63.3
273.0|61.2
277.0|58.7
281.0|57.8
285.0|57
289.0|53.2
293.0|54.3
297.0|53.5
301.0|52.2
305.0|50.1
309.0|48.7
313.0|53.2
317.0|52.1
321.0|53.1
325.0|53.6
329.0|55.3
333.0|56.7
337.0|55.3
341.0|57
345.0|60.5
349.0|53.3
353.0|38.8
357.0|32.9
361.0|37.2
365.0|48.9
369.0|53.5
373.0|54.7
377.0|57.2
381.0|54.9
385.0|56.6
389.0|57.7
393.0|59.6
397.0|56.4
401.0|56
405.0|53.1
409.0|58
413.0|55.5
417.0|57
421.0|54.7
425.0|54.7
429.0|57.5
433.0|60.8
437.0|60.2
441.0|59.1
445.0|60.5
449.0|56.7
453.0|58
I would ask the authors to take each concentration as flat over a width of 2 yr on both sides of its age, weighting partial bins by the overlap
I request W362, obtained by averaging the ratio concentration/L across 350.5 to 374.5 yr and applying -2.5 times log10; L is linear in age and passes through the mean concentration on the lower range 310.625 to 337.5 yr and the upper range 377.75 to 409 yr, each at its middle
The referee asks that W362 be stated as 0.24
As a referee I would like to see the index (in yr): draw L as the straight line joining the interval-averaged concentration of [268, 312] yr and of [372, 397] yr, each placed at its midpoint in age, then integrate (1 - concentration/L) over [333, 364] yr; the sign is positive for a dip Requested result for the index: 4.3 yr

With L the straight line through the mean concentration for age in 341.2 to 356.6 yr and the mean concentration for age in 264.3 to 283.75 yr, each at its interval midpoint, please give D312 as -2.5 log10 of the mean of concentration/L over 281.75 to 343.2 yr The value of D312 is 0.03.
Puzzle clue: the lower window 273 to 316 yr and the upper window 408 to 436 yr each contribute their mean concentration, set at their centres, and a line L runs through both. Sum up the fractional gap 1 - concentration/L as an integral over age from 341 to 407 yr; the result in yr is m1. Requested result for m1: 4.5 yr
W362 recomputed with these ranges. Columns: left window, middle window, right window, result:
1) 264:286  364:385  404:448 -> 0.081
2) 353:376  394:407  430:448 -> -0.065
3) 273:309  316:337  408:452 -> 0.021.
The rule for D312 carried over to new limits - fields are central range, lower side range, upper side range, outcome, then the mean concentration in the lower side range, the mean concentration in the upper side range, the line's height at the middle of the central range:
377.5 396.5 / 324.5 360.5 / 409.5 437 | -0.06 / 50.8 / 57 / 54.2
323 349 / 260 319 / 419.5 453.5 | 0.01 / 56.3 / 58.1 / 56.8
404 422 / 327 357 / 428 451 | 0.03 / 52.4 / 59.2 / 57.4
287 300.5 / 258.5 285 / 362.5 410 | 0.13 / 61.6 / 55.3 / 60.4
